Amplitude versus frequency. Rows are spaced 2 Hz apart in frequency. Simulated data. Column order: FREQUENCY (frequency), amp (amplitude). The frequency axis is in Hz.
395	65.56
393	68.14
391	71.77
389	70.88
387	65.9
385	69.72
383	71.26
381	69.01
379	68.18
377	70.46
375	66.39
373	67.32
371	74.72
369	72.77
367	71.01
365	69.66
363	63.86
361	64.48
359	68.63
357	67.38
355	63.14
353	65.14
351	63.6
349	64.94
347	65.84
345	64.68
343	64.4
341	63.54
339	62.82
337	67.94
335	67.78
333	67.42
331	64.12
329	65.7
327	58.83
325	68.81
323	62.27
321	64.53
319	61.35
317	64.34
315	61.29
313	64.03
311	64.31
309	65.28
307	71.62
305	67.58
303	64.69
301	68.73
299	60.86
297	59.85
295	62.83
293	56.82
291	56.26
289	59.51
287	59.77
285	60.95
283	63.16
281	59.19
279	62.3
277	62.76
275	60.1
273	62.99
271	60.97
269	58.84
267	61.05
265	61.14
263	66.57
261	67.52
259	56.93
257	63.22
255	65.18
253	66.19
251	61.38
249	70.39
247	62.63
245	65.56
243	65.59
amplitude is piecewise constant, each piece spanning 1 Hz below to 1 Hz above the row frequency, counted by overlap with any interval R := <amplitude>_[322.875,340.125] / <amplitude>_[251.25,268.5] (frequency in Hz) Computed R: 1.03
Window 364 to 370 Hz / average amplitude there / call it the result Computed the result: 71.1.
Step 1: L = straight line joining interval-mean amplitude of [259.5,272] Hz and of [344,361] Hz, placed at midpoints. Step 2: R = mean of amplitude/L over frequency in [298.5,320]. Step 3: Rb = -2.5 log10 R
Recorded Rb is -0.019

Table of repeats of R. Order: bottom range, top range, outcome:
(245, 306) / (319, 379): 1.06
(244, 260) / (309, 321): 0.99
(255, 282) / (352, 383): 1.10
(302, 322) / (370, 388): 1.07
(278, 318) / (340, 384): 1.07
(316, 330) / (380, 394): 1.09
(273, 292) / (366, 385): 1.16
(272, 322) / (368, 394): 1.11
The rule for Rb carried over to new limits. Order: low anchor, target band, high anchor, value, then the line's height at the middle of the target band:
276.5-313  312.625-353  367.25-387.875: 0.023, 65.8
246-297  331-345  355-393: 0.016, 66.4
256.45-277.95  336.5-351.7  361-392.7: 0.041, 67.1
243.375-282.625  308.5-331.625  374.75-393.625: 0.037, 65.9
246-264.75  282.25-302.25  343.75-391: 0.079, 65.5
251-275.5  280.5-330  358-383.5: 0.036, 65.1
